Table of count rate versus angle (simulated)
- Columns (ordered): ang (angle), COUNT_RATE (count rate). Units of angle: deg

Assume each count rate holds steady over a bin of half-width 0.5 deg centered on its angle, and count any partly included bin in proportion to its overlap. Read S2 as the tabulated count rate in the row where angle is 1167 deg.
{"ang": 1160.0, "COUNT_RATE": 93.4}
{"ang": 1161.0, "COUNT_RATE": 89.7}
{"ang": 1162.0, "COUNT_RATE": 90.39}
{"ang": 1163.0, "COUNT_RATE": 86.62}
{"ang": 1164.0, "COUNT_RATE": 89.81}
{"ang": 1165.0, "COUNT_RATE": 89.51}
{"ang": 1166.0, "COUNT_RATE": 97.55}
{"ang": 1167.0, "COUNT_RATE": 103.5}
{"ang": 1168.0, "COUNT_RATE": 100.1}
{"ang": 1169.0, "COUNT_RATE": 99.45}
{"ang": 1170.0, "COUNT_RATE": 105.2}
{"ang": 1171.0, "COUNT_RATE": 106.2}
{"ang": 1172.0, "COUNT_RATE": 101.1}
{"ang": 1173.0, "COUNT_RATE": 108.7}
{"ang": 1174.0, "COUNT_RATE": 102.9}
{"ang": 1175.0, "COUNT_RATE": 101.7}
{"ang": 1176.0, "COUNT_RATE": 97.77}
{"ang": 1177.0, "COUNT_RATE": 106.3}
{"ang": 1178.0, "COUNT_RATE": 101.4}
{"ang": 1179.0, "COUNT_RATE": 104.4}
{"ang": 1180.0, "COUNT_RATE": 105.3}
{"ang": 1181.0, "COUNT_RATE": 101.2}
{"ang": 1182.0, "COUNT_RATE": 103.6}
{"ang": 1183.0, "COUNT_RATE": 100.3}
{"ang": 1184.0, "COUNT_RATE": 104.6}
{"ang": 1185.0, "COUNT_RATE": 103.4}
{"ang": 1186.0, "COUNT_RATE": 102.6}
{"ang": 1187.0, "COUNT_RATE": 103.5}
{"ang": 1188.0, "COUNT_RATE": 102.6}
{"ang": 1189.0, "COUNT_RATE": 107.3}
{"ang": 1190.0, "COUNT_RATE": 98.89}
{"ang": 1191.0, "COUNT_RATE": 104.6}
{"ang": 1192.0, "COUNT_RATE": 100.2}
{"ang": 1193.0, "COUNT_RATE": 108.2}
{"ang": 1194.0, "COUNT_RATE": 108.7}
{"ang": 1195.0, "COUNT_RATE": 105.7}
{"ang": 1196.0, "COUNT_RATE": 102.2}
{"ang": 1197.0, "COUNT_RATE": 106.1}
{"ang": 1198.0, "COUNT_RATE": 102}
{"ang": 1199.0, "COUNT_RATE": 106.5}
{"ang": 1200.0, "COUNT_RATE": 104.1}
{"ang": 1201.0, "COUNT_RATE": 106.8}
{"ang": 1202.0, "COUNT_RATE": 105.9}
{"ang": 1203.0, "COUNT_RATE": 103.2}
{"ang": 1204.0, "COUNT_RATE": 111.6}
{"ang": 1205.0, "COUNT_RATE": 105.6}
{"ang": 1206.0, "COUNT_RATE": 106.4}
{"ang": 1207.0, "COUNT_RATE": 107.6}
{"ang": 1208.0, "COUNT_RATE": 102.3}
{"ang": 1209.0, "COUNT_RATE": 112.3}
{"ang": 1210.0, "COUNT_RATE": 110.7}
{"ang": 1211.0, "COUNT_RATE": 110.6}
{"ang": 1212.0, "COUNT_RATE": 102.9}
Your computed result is 103.5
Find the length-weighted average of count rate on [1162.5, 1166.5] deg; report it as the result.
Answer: 90.9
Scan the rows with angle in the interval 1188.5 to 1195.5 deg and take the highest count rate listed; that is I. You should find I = 108.7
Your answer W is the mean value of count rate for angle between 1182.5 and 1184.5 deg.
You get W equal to 102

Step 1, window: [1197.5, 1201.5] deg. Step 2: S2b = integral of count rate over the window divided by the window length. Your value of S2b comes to 105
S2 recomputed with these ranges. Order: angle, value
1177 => 106.3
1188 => 102.6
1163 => 86.62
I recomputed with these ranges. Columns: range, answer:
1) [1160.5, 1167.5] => 103.5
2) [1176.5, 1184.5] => 106.3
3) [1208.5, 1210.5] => 112.3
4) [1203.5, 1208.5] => 111.6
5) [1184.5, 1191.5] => 107.3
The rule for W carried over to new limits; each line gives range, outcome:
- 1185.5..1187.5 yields 103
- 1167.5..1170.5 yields 102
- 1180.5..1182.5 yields 102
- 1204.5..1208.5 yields 105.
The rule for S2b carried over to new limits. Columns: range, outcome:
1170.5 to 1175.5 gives 104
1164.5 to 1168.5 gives 97.7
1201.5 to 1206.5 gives 107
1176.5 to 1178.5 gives 104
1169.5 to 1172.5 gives 104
